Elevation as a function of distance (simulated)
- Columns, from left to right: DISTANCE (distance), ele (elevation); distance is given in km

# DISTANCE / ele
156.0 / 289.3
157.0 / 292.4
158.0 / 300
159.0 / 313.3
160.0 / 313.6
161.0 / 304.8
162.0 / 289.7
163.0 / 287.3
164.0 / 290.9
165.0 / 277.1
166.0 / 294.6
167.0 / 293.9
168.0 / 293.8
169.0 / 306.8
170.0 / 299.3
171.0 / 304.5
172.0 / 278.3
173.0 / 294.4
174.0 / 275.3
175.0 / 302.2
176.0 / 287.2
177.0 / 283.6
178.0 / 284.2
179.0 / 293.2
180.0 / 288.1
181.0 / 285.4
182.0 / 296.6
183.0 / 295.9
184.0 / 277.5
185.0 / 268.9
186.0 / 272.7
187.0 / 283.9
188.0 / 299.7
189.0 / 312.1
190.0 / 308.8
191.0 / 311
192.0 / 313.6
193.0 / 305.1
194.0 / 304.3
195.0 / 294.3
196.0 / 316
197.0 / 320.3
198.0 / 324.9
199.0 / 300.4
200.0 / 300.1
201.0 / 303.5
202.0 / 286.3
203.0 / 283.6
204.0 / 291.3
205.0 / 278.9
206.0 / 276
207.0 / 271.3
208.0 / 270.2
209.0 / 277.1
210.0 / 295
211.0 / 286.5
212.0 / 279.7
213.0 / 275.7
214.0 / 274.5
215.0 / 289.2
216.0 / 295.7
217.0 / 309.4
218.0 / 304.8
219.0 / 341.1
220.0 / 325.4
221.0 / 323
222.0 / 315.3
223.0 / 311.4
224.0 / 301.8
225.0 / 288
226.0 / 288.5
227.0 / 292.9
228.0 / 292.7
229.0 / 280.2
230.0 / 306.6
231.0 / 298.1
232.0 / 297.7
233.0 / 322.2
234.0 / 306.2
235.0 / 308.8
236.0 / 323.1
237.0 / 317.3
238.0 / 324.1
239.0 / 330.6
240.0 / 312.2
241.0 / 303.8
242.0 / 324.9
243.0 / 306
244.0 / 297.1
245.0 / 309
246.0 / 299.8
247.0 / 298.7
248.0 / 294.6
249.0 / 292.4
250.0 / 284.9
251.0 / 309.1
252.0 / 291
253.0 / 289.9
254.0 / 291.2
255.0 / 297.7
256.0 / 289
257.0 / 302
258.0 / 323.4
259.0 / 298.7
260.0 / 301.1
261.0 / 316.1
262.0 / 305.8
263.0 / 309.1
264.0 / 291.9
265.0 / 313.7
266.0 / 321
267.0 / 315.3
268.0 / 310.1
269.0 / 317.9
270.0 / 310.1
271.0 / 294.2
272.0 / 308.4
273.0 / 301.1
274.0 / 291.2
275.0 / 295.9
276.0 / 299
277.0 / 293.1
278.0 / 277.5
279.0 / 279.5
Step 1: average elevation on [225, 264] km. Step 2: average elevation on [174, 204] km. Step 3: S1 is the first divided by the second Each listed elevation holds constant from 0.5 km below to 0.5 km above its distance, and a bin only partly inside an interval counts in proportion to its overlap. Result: 1.02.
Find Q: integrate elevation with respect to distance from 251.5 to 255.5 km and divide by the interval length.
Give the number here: 292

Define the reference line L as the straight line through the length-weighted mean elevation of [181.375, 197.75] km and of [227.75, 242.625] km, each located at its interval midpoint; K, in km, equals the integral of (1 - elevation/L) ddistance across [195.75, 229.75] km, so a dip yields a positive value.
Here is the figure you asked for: 0.96 km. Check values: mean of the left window 299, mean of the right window 310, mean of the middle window 296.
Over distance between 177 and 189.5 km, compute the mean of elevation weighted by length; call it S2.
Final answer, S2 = 288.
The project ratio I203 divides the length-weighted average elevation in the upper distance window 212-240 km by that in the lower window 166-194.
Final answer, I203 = 1.0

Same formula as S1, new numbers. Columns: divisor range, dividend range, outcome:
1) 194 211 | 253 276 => 1.04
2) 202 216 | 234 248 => 1.11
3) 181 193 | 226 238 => 1.03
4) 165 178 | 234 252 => 1.05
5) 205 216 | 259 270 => 1.11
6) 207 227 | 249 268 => 1.02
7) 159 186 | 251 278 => 1.04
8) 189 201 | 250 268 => 0.98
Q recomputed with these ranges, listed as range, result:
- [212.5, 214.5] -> 275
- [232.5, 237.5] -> 316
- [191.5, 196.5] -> 307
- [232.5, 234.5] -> 314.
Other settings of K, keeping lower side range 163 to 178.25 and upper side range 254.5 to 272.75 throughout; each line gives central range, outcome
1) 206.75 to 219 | 0.4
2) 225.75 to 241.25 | -0.3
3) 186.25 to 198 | -0.5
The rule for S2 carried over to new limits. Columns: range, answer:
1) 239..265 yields 302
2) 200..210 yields 284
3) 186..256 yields 300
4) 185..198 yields 303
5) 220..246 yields 307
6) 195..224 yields 297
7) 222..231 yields 297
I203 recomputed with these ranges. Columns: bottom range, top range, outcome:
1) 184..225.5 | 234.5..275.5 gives 1.03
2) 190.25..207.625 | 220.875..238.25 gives 1.02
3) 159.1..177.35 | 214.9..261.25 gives 1.04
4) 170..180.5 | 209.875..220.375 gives 1.03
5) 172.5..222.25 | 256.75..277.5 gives 1.04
